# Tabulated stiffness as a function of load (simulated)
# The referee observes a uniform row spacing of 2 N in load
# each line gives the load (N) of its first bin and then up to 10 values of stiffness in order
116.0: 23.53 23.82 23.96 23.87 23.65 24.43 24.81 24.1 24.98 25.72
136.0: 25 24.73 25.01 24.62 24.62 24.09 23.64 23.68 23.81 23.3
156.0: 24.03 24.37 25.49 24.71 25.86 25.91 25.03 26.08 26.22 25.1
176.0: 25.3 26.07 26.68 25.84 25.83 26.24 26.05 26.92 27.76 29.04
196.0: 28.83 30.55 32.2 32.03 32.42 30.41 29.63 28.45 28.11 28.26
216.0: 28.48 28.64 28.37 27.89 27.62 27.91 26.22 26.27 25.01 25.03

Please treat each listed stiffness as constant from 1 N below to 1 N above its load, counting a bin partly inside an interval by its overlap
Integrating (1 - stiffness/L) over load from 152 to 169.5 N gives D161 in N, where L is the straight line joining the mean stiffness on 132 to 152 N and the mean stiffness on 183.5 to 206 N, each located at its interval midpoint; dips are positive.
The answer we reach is 0.9 N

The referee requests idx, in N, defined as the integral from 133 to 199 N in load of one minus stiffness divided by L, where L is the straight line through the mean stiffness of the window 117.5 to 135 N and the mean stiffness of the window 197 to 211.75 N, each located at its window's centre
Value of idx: 4.62 N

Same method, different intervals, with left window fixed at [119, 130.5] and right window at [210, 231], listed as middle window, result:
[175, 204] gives -1.44 N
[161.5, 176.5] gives 0.16 N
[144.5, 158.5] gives 0.73 N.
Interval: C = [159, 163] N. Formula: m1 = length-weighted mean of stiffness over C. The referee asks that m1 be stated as 25.1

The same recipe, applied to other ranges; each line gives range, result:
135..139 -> 24.9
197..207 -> 31.5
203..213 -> 29.8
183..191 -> 26.3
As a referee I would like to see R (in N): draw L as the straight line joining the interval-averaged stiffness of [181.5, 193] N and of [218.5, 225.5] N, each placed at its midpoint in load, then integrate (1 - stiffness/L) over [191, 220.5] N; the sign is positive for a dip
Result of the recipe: -2.5 N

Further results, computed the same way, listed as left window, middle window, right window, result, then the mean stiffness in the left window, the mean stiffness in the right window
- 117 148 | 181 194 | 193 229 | 0.5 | 24.5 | 29.2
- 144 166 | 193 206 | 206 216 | -1.4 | 24.4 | 28.8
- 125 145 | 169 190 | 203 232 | 0.6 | 24.8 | 28.4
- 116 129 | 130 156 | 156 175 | 0.3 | 24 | 25.3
